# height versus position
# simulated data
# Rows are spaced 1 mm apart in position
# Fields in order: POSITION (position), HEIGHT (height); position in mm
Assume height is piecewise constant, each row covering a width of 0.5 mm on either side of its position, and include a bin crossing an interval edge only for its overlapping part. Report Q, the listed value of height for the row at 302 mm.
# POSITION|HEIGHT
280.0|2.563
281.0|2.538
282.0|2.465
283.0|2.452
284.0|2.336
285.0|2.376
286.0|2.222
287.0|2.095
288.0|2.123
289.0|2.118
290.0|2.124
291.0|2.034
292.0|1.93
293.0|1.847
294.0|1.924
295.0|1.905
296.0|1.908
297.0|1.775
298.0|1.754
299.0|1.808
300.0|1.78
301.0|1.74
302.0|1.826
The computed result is 1.826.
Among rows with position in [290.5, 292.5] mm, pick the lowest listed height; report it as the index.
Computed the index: 1.93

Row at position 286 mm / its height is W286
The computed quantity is 2.222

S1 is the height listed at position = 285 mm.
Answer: 2.376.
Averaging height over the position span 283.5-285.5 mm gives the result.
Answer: 2.36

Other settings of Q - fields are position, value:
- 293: 1.847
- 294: 1.924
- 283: 2.452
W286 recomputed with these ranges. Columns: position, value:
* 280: 2.563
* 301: 1.74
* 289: 2.118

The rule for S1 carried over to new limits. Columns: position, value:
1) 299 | 1.808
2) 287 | 2.095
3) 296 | 1.908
